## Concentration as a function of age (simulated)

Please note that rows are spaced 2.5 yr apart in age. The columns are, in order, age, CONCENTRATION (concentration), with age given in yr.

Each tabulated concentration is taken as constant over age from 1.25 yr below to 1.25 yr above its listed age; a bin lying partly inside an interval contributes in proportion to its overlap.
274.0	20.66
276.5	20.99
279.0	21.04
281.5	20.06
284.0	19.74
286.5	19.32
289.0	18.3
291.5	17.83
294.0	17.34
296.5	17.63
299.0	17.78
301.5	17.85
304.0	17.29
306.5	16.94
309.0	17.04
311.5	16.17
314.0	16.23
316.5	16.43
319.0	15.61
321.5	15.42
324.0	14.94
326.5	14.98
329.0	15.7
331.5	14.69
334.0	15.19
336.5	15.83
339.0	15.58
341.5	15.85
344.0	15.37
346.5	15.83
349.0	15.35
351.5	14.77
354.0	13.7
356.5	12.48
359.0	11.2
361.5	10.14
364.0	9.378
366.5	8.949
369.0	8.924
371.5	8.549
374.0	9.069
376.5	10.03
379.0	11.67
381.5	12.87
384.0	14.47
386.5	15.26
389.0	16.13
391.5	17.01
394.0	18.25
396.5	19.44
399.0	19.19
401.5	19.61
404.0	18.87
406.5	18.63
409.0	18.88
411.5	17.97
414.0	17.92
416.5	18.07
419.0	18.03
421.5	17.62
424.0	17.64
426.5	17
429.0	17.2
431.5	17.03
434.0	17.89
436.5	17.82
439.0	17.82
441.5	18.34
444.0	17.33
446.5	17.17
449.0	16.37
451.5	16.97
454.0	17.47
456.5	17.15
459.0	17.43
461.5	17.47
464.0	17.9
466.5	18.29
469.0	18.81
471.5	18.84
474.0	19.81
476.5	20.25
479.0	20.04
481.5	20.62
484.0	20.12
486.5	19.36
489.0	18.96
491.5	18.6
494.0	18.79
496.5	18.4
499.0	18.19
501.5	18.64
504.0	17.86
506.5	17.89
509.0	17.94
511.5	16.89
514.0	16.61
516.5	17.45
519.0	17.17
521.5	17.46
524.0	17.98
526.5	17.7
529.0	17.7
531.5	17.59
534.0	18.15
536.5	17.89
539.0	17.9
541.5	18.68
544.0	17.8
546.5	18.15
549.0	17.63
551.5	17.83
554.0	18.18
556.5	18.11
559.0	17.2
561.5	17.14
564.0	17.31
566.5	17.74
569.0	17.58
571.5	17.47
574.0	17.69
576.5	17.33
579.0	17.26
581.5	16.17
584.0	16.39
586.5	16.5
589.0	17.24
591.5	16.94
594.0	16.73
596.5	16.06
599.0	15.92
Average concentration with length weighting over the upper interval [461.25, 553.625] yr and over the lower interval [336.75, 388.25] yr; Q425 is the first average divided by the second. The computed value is 1.46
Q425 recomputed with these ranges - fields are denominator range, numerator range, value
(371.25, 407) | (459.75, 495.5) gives 1.24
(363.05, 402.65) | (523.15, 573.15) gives 1.30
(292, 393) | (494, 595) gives 1.22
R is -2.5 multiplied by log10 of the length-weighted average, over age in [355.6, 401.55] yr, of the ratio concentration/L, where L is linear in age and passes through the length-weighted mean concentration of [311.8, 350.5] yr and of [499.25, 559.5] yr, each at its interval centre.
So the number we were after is 0.222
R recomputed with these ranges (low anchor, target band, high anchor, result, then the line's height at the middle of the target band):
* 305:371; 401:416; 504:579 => -0.20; 15.4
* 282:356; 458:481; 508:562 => -0.09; 17.3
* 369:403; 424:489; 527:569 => -0.14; 16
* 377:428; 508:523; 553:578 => 0.01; 17.4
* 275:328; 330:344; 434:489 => 0.15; 17.7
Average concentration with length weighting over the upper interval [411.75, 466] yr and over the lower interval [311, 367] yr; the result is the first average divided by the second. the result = 1.22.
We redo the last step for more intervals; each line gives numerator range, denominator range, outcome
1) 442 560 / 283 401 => 1.20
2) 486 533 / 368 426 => 1.13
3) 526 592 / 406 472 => 0.99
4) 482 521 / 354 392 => 1.56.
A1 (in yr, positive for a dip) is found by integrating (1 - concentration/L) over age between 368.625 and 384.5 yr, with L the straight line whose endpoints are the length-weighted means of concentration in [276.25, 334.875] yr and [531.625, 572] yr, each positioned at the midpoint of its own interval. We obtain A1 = 6.1 yr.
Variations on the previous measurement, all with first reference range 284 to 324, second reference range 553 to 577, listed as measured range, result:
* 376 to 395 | 3.0 yr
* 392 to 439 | -2.2 yr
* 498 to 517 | -0.2 yr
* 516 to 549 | -0.6 yr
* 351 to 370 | 6.8 yr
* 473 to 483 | -1.6 yr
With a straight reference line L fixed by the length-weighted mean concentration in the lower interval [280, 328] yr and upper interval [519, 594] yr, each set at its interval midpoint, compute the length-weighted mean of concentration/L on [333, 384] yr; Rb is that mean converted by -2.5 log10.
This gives 0.35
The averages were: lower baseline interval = 17.2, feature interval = 12.6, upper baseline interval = 17.5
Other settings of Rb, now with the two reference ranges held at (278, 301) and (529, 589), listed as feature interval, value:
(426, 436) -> 0.047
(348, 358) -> 0.302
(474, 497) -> -0.095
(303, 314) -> 0.114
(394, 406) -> -0.051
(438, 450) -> 0.039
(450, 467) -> 0.031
